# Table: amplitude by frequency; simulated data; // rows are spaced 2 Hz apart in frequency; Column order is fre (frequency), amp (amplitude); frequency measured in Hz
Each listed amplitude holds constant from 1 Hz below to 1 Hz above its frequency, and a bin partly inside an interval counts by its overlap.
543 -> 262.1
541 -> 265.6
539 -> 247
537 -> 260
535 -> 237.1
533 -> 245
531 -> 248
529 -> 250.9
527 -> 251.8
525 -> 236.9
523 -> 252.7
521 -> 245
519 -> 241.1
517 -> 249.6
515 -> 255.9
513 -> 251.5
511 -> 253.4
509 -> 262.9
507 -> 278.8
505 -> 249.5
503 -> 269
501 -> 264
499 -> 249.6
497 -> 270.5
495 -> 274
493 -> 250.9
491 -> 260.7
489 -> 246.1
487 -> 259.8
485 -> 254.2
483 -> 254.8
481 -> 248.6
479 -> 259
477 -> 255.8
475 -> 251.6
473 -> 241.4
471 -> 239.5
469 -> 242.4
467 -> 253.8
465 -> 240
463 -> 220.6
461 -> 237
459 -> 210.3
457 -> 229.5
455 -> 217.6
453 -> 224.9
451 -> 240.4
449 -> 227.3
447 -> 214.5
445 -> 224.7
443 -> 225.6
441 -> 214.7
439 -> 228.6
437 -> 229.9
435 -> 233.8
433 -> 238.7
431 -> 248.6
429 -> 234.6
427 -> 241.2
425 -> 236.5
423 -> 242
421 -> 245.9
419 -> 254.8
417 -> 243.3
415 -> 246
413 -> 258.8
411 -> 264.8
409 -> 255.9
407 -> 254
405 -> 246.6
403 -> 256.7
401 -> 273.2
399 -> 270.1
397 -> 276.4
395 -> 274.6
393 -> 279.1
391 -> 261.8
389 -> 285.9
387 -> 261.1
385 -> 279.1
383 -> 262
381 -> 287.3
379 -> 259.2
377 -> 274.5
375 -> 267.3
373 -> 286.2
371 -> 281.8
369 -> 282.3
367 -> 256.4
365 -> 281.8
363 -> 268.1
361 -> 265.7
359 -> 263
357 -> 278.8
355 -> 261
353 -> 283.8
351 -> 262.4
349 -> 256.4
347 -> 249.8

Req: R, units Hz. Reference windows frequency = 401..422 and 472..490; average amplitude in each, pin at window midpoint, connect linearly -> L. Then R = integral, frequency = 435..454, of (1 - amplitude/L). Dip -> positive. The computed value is 2.0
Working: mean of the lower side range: 254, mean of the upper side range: 252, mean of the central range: 226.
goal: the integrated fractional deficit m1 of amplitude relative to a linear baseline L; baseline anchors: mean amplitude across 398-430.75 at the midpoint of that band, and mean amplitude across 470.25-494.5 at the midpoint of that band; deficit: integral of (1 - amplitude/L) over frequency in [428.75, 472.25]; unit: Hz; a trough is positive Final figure 3.7 Hz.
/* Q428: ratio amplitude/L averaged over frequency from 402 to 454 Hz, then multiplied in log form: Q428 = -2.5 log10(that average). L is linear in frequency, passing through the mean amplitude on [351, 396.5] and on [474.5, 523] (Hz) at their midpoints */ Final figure 0.11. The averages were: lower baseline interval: 273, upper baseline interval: 256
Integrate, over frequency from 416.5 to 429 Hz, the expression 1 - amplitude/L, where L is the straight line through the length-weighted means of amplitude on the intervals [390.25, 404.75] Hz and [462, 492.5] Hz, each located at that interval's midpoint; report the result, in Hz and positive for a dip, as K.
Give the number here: 0.9 Hz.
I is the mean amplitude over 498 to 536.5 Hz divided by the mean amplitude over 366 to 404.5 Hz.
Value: 0.93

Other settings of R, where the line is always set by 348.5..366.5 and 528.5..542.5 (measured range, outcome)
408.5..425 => 0.8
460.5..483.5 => 1.1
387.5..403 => -0.5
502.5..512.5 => -0.3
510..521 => 0.1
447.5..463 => 2.0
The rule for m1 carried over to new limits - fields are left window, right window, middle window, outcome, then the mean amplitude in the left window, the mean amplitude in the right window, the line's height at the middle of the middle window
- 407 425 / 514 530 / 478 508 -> -1.3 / 251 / 248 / 249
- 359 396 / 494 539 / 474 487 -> 0.2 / 273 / 254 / 259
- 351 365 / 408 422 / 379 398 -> -0.9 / 270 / 253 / 261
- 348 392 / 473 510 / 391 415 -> 0.4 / 271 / 258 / 268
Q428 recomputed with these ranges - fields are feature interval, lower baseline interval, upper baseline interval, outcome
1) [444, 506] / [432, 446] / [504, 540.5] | -0.03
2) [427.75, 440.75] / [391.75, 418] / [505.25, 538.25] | 0.11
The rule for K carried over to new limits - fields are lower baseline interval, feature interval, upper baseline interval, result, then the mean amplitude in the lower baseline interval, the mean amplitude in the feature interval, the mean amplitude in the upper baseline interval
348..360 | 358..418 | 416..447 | -3.3 Hz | 268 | 267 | 235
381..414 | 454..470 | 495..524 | 1.8 Hz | 267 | 231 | 257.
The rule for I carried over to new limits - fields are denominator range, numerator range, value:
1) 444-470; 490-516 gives 1.14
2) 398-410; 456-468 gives 0.89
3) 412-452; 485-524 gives 1.09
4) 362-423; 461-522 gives 0.95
